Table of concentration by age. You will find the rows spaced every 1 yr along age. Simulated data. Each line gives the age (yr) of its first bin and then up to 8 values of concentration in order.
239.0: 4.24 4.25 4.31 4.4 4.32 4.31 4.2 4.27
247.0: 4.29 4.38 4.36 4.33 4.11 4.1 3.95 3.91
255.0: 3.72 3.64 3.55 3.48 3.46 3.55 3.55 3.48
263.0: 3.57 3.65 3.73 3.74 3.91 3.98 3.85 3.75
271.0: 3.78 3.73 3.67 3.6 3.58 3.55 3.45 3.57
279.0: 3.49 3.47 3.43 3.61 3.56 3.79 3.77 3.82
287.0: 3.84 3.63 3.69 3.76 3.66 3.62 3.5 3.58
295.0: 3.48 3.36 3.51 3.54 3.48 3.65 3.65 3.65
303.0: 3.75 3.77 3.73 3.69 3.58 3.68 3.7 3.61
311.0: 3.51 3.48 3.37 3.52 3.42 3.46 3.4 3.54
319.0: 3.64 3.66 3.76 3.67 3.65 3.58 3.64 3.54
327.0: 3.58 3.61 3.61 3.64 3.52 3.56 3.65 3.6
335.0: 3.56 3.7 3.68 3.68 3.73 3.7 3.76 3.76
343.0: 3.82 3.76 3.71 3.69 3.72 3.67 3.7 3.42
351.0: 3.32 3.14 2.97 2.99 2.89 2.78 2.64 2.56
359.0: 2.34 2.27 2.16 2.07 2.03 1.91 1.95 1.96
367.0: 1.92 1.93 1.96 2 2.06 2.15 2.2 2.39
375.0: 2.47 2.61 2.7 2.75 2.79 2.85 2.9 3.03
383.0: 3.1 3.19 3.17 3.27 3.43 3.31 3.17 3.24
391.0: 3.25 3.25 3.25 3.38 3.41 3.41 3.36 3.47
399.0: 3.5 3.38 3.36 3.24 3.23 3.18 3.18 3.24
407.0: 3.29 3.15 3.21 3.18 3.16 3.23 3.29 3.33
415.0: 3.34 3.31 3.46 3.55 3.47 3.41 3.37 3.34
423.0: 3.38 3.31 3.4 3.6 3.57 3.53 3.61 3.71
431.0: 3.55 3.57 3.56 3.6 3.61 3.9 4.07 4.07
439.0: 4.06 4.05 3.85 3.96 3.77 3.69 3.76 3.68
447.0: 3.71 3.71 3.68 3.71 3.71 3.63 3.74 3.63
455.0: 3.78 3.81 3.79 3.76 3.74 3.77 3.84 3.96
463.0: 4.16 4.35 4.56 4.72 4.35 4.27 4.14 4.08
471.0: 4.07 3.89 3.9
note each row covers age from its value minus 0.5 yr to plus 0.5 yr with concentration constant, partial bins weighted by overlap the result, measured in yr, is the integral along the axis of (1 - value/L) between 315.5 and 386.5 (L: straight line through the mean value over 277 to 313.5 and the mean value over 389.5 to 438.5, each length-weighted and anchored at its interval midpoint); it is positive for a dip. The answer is 8.9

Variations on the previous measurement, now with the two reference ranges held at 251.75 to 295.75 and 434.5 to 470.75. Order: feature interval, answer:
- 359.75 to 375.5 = 7.09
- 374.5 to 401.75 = 4.83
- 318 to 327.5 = 0.25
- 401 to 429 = 3.83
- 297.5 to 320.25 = 0.77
